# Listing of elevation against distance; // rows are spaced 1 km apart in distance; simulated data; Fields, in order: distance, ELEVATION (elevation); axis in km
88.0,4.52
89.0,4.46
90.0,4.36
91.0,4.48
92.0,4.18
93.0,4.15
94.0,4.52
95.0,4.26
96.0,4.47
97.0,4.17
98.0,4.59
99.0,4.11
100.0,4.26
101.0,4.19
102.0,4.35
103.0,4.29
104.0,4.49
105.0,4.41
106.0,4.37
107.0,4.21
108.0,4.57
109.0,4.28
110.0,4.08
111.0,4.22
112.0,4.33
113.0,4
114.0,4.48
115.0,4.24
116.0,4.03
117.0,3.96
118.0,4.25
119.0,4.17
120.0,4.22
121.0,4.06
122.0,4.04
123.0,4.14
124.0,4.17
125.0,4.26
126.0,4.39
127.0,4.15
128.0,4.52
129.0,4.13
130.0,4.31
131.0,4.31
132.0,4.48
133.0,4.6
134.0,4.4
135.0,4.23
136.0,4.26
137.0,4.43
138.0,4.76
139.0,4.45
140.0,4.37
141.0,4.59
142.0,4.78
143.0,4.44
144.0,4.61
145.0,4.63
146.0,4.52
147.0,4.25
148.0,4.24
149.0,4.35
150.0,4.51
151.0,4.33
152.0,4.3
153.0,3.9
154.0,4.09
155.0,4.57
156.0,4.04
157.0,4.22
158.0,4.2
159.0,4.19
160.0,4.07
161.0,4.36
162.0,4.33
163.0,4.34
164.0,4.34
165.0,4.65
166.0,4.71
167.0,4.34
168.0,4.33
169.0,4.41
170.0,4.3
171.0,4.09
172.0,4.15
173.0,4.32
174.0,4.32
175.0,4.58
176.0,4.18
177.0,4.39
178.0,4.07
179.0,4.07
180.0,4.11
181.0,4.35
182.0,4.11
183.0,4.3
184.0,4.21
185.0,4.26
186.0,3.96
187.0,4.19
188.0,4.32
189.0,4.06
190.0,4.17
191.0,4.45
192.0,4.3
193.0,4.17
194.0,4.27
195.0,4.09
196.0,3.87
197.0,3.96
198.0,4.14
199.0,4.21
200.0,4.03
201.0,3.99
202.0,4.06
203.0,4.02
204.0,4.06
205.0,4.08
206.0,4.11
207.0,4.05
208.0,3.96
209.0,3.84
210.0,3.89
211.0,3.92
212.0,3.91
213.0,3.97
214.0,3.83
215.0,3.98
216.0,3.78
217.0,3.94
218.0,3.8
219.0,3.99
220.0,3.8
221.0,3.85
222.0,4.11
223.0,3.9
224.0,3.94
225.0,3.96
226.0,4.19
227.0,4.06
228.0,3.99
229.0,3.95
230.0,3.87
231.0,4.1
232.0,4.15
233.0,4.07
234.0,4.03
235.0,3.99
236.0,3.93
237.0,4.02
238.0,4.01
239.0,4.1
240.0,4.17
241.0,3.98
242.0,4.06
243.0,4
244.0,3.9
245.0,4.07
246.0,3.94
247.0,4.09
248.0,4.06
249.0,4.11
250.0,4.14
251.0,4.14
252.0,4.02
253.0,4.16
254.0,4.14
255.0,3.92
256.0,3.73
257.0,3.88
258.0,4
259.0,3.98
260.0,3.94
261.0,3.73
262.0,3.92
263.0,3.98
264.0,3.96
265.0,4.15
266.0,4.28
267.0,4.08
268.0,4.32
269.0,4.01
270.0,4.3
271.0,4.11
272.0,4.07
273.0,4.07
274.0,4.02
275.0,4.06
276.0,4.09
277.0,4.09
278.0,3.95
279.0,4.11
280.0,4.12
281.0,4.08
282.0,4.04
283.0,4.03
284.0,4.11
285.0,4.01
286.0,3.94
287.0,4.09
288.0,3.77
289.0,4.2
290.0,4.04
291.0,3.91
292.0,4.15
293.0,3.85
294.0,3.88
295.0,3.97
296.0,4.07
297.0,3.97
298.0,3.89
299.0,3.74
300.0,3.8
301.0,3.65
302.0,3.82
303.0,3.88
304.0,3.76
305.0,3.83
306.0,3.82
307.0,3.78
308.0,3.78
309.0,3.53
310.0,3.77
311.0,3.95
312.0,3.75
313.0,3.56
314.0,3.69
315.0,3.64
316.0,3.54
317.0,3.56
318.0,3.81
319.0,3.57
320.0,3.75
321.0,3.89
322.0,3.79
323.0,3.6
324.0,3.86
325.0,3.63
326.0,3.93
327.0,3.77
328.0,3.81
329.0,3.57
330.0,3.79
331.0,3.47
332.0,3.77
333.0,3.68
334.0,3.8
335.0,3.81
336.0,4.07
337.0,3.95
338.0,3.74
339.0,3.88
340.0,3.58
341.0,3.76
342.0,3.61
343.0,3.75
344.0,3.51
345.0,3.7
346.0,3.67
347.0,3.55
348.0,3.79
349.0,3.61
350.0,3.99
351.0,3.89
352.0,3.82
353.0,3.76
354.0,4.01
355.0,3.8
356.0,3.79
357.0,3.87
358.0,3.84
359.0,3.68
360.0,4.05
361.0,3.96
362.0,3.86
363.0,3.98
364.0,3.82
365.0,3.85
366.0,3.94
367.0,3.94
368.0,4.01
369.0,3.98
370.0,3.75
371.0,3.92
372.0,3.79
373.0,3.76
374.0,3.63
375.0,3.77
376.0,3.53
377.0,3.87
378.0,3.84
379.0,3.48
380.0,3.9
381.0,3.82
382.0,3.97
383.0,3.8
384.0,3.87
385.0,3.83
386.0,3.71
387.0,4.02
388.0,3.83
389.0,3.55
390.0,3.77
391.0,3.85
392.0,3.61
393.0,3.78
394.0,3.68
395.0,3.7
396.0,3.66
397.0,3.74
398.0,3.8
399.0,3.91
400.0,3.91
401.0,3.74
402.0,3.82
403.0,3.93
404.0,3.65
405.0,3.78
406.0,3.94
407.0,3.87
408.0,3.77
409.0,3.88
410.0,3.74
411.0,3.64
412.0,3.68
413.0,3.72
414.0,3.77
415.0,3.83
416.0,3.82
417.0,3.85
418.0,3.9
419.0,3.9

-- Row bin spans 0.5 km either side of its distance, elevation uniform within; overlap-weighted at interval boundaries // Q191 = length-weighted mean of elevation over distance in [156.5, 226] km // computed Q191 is 4.13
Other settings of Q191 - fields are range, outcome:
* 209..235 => 3.96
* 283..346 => 3.8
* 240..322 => 3.95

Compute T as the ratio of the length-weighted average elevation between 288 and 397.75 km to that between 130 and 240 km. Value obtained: 0.91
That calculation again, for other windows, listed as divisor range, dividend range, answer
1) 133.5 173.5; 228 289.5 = 0.93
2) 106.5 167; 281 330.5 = 0.89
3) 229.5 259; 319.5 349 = 0.93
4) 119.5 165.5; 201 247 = 0.92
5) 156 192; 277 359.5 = 0.89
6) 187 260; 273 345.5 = 0.95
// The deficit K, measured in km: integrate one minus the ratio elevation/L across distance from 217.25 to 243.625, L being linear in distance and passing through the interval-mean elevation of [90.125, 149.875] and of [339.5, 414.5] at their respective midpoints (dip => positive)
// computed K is 0.62 km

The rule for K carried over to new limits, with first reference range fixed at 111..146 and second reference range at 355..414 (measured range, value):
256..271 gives 0.1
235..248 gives 0.2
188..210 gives 0.5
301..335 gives 1.8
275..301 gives 0.1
